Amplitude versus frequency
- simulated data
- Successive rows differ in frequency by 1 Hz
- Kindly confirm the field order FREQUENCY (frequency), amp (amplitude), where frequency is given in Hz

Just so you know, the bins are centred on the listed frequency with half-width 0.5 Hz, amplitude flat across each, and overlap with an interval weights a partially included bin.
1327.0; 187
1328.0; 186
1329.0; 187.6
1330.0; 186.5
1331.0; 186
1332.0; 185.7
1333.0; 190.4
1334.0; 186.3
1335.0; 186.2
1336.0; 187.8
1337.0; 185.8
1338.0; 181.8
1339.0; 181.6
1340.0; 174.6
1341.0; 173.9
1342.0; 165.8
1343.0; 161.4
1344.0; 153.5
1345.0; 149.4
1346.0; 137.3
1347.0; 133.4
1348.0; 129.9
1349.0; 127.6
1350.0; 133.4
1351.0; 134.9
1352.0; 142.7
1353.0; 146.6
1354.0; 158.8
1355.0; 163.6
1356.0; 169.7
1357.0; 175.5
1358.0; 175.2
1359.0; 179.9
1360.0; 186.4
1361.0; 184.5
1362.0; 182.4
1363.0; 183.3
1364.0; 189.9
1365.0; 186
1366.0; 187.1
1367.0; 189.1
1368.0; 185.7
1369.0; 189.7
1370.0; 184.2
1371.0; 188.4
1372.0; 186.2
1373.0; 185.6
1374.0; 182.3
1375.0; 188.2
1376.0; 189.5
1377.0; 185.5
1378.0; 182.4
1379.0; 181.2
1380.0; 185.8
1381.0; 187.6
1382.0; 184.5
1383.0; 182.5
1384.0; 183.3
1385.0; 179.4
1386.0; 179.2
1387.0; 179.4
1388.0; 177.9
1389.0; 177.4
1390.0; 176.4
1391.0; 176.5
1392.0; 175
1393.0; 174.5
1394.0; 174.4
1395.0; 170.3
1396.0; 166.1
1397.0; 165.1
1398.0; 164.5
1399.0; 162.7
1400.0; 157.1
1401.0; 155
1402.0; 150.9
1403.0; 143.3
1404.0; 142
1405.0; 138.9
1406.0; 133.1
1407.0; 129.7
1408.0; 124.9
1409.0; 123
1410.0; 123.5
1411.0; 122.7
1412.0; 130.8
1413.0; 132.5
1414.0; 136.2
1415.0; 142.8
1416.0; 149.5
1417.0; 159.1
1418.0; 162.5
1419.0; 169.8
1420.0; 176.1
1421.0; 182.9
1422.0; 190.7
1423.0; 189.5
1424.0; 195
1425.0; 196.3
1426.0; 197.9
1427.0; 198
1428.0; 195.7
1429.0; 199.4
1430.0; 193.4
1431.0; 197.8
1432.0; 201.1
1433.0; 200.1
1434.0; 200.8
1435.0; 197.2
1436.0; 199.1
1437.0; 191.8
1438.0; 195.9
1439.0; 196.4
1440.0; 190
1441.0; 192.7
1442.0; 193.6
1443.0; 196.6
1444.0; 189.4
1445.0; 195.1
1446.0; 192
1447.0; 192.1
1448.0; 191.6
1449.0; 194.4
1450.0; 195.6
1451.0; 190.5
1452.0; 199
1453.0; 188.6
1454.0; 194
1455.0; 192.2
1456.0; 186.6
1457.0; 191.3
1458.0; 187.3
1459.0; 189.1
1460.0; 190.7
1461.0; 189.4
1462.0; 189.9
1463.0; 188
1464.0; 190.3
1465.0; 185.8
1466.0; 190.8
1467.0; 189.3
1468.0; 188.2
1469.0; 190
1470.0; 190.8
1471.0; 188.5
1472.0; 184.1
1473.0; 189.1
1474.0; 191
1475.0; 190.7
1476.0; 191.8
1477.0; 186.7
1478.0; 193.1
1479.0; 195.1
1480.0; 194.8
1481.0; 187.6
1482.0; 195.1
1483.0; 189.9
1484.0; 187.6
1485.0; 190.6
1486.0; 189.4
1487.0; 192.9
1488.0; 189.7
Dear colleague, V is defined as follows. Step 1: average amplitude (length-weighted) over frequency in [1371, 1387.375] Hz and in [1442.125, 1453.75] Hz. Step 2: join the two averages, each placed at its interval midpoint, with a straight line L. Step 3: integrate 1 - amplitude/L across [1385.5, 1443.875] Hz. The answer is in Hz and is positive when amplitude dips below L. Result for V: 5.5 Hz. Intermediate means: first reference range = 184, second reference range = 193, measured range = 171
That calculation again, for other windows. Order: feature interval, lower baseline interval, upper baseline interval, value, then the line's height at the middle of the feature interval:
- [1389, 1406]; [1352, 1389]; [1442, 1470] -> 2.1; 184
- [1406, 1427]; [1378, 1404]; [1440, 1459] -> 2.8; 181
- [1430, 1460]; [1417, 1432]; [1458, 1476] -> -0.8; 189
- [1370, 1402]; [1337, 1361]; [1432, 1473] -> -1.2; 171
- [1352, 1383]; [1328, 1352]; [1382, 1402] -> -2.1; 169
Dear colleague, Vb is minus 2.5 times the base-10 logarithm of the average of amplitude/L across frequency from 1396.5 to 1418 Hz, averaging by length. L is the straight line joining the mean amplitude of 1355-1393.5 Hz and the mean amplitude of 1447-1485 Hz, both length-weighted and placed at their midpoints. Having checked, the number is 0.28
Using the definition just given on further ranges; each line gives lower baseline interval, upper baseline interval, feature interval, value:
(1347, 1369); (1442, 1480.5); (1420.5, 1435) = -0.07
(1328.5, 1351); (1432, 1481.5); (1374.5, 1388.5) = -0.05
